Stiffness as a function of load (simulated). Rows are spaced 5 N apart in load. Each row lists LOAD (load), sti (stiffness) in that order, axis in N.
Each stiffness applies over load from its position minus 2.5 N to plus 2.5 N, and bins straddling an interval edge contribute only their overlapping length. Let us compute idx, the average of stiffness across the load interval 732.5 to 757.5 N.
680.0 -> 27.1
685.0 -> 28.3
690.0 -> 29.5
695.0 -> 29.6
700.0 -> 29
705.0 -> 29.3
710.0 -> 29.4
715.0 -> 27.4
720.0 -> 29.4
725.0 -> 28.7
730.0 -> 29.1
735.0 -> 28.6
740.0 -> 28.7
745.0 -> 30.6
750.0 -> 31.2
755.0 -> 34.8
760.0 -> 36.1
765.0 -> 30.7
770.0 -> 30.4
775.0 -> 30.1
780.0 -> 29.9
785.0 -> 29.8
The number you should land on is 30.8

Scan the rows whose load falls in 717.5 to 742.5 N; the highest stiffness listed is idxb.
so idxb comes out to 29.4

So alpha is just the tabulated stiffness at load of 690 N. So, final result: 29.5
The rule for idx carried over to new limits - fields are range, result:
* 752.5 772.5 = 33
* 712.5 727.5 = 28.5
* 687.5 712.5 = 29.4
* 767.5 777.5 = 30.2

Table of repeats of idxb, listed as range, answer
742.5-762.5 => 36.1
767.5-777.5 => 30.4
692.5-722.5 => 29.6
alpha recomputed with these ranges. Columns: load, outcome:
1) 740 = 28.7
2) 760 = 36.1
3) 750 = 31.2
